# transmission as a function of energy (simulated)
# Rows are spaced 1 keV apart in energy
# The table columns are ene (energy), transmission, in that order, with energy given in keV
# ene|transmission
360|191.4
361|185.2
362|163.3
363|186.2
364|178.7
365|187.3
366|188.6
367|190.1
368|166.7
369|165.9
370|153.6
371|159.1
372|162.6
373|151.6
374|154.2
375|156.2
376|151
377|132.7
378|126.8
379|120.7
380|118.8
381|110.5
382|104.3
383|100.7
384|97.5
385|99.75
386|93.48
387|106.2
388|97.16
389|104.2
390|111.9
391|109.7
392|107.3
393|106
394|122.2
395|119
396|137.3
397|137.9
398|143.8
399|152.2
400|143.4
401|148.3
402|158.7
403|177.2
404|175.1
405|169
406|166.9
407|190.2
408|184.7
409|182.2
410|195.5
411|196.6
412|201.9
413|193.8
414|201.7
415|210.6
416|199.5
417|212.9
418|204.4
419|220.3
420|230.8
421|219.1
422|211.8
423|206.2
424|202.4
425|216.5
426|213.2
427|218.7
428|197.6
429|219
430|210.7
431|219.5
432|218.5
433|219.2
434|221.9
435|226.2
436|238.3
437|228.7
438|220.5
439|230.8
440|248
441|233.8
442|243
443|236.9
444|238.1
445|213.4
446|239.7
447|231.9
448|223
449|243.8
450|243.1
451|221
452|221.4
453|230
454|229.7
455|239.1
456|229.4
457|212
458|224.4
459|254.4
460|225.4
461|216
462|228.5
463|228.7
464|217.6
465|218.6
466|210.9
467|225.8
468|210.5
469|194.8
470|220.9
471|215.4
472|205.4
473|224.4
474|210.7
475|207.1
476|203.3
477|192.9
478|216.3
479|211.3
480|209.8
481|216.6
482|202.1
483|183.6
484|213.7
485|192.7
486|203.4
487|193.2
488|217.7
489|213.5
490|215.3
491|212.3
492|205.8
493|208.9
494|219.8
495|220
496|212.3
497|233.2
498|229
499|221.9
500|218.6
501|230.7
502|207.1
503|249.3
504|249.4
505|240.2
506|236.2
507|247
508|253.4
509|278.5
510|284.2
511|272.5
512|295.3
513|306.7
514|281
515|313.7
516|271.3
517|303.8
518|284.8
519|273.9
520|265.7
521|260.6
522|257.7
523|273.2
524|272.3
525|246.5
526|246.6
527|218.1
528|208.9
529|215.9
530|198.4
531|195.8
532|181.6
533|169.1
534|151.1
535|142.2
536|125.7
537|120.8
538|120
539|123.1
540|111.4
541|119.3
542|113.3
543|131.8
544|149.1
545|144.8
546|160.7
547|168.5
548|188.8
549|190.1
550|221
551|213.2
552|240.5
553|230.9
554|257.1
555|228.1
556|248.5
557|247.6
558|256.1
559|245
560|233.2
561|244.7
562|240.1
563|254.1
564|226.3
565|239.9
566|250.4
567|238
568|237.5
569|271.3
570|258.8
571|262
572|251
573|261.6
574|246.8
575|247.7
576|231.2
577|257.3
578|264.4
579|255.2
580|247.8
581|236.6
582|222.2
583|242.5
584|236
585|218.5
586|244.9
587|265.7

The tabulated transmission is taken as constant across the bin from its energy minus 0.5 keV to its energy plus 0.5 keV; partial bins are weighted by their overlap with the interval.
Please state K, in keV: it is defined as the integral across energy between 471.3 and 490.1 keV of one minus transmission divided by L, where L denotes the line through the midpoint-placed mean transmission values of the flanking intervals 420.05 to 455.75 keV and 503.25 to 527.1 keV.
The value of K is 3.19 keV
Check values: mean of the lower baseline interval 225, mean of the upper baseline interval 269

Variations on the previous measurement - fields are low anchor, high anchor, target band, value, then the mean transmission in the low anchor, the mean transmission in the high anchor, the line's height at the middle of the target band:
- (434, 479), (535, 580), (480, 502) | 0.7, 224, 212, 220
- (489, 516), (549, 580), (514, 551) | 6.7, 244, 244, 244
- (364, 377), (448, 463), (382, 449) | 5.9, 165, 230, 199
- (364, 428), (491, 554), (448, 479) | -4.9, 161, 217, 191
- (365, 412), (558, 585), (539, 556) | 3.9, 143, 246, 232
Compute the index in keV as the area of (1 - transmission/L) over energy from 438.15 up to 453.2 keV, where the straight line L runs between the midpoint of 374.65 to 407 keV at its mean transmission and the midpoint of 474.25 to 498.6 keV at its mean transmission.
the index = -5.0 keV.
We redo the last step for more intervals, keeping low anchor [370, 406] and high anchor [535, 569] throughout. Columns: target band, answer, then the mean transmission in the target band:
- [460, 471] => -3.71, 218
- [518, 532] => -4.04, 240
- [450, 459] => -3.99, 228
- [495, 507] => -3.59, 230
